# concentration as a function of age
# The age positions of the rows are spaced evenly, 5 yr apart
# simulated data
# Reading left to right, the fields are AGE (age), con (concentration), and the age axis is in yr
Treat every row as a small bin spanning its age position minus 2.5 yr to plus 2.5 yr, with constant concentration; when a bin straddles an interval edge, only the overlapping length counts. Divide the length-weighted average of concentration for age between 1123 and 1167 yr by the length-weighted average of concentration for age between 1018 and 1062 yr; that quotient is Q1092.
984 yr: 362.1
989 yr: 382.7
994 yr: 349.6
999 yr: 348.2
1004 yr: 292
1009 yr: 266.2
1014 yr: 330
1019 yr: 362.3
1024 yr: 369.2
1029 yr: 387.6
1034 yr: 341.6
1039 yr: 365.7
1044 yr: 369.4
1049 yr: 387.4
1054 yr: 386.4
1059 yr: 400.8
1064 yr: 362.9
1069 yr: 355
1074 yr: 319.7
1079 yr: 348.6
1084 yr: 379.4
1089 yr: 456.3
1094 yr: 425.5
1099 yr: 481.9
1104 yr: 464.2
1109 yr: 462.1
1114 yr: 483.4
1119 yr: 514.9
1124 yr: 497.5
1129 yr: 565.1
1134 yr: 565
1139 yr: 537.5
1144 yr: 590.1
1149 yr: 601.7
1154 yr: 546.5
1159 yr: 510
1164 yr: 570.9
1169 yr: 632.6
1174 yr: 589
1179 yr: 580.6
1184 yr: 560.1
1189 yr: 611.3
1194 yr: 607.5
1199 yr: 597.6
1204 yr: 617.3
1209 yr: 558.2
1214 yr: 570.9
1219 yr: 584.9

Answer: 1.5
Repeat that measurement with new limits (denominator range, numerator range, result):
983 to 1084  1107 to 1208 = 1.58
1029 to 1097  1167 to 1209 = 1.58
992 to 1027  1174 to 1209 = 1.79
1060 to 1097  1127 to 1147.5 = 1.49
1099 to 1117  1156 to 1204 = 1.24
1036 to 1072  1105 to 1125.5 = 1.30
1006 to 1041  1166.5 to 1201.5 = 1.73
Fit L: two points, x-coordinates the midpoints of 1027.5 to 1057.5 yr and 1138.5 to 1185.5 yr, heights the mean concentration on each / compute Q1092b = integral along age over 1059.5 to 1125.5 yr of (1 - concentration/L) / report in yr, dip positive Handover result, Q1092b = 4.9 yr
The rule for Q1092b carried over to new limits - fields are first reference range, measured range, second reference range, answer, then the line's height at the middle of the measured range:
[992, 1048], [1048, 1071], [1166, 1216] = 1.32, 402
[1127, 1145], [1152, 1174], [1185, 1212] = 0.34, 577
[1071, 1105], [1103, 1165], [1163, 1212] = -4.92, 493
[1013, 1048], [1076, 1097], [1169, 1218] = 1.88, 441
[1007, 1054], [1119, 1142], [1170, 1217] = -1.86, 499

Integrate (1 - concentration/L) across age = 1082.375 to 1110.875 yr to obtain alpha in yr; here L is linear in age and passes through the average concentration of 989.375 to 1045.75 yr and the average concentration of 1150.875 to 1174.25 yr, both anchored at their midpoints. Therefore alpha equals 1.3 yr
